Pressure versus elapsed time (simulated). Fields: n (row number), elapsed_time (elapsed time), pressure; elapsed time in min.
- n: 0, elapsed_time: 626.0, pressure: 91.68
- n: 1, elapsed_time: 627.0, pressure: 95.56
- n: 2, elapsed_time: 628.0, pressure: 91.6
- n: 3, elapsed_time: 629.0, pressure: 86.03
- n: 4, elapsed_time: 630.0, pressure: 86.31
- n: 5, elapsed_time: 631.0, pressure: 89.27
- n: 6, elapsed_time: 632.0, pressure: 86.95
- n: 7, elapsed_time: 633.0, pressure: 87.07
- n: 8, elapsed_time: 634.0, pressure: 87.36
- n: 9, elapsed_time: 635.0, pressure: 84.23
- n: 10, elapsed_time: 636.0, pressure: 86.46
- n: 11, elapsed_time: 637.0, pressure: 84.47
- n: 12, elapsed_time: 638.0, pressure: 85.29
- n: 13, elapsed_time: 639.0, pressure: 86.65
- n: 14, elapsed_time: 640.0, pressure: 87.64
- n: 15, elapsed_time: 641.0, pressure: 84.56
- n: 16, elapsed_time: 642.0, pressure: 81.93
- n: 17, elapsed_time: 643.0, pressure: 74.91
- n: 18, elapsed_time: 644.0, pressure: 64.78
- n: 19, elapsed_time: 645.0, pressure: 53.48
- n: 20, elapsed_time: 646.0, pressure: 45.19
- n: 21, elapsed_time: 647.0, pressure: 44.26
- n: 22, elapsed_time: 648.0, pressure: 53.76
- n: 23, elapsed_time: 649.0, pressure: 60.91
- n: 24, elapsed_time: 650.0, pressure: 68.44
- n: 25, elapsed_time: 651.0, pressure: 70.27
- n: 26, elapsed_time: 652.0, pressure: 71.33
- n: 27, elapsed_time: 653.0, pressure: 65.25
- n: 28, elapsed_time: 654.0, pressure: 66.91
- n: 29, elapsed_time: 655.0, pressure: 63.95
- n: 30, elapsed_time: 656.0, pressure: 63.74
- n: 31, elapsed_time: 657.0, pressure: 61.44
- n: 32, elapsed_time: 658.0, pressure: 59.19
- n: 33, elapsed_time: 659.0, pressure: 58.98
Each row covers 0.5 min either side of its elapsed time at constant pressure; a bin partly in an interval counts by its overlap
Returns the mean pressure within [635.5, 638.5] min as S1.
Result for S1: 85.4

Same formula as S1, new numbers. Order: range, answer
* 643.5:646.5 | 54.5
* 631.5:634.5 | 87.1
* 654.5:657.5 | 63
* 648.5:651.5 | 66.5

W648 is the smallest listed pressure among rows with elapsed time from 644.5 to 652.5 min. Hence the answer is 44.26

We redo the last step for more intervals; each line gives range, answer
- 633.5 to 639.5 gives 84.23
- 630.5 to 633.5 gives 86.95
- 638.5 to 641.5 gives 84.56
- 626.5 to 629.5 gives 86.03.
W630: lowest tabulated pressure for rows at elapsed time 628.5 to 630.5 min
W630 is 86.03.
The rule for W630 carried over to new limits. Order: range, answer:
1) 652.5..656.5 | 63.74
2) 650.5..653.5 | 65.25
